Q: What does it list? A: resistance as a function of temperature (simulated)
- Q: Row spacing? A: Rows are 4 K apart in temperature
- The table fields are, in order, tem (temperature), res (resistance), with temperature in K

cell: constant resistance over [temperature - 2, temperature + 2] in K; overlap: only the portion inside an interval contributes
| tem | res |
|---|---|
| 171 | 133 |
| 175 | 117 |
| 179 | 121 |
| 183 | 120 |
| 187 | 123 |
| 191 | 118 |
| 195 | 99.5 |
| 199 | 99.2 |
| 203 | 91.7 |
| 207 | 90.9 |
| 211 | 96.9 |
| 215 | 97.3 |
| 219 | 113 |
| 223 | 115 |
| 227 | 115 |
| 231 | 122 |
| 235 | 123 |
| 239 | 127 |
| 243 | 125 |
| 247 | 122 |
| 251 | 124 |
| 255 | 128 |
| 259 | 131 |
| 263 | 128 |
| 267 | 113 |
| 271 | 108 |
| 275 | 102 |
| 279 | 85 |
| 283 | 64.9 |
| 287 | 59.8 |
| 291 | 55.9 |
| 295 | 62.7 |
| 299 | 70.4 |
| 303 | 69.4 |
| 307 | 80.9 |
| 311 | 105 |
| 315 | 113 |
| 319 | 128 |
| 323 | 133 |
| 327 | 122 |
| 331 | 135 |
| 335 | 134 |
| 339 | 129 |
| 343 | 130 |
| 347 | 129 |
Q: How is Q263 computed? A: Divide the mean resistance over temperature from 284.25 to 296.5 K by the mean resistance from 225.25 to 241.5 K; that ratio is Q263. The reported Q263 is 0.49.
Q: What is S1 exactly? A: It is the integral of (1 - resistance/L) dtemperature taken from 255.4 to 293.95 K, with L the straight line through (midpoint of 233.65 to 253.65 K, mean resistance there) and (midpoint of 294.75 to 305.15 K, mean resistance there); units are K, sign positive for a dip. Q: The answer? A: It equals 0.3 K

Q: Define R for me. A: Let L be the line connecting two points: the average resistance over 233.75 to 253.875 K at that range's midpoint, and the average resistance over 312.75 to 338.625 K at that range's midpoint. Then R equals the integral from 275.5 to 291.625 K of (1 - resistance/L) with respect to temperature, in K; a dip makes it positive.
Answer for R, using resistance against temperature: 7.08 K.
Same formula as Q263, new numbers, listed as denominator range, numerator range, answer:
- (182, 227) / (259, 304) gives 0.81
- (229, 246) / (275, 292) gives 0.57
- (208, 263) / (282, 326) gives 0.74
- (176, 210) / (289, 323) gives 0.82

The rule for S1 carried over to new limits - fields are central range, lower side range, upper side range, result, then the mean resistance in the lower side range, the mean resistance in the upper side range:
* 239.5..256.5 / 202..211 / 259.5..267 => -1.3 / 92.5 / 125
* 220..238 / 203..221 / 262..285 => -3.7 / 98.7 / 98.9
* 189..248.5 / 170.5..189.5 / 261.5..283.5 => 1.5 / 122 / 102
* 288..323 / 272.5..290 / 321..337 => 6.3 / 77.5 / 131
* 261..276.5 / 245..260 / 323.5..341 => 1.7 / 126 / 130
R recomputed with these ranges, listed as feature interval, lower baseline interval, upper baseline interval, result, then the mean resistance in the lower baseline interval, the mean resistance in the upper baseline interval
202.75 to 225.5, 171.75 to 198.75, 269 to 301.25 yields 0.5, 116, 76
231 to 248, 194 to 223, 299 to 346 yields -3.4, 99.5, 115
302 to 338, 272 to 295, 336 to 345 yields -1.4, 74.1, 130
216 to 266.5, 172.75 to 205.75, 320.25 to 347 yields -1.7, 111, 130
